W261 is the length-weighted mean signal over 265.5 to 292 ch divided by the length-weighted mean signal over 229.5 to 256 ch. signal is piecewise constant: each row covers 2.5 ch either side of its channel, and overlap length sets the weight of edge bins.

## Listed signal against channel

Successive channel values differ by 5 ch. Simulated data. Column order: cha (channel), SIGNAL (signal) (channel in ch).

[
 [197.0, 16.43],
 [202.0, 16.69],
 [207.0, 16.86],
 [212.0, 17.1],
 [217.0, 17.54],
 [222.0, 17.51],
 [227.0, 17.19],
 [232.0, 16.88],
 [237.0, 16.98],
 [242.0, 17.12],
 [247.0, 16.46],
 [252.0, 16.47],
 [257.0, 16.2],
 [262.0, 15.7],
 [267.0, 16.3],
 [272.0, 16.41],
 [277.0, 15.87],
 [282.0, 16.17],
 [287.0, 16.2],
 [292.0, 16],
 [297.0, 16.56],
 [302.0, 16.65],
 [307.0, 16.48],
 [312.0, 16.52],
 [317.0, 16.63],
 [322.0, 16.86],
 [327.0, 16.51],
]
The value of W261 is 0.97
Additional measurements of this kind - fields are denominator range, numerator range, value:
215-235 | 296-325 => 0.96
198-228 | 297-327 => 0.97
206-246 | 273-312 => 0.95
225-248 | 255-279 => 0.95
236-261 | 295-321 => 1.00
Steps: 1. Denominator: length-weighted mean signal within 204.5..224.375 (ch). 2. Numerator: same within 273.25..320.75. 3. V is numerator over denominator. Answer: 0.9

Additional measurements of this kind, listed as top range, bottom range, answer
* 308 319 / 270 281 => 1.03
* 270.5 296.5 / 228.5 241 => 0.95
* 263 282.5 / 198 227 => 0.94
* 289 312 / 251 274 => 1.01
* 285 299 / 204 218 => 0.95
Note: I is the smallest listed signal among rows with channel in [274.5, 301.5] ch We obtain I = 15.87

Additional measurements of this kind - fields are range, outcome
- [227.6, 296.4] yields 15.7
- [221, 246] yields 16.88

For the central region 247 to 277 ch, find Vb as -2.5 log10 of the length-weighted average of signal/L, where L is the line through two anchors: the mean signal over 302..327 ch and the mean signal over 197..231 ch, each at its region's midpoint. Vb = 0.04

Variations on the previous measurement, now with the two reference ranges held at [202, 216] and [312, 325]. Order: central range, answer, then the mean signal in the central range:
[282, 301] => 0.03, 16.3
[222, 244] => -0.01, 17.1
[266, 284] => 0.04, 16.2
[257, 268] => 0.06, 16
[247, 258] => 0.03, 16.4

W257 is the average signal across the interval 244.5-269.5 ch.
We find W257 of 16.2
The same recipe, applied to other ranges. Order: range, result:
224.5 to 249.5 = 16.9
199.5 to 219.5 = 17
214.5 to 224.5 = 17.5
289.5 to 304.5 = 16.4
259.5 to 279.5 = 16.1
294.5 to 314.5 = 16.6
